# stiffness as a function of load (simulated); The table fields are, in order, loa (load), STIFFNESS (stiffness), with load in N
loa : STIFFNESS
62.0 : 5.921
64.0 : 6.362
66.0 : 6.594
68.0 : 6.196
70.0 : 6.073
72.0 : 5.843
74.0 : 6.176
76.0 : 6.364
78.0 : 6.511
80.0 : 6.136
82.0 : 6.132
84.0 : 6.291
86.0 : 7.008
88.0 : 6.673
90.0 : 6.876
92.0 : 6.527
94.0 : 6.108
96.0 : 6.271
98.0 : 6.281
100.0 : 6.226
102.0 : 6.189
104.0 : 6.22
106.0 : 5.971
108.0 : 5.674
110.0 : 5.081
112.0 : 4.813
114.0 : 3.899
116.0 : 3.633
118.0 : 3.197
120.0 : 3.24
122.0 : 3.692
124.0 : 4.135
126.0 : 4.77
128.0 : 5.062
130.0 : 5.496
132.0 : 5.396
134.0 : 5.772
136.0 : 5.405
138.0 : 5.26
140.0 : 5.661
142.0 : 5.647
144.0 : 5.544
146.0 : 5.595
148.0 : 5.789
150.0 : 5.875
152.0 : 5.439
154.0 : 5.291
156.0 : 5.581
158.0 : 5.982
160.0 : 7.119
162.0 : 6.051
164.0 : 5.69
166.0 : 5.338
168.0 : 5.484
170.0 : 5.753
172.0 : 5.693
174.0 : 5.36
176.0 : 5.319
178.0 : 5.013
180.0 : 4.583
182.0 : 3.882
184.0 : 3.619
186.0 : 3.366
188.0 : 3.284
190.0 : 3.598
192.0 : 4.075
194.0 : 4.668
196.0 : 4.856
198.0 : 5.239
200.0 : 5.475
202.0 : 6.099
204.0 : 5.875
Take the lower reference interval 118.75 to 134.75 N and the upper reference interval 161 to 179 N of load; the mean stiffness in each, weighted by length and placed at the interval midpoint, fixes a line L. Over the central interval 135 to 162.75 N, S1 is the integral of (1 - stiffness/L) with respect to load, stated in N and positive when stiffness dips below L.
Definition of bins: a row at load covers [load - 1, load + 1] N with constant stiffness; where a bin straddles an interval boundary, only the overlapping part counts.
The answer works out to -3.41 N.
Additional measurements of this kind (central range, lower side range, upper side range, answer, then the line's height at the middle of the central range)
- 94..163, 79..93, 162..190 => 4.0 N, 5.71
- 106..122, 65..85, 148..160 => 4.6 N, 6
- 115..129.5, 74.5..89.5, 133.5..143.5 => 4.4 N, 5.8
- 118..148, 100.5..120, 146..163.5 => 2.3 N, 5.4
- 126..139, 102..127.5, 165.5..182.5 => -1.6 N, 4.78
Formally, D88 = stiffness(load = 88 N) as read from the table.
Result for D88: 6.673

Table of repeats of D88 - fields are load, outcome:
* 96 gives 6.271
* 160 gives 7.119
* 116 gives 3.633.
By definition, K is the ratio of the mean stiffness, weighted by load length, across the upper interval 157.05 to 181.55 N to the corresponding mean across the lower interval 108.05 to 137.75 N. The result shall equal 1.21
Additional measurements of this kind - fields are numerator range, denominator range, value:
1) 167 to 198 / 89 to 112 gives 0.76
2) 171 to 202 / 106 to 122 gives 1.07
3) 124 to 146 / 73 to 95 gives 0.83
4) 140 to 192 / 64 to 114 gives 0.84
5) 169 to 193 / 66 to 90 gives 0.70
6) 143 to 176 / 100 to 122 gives 1.19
